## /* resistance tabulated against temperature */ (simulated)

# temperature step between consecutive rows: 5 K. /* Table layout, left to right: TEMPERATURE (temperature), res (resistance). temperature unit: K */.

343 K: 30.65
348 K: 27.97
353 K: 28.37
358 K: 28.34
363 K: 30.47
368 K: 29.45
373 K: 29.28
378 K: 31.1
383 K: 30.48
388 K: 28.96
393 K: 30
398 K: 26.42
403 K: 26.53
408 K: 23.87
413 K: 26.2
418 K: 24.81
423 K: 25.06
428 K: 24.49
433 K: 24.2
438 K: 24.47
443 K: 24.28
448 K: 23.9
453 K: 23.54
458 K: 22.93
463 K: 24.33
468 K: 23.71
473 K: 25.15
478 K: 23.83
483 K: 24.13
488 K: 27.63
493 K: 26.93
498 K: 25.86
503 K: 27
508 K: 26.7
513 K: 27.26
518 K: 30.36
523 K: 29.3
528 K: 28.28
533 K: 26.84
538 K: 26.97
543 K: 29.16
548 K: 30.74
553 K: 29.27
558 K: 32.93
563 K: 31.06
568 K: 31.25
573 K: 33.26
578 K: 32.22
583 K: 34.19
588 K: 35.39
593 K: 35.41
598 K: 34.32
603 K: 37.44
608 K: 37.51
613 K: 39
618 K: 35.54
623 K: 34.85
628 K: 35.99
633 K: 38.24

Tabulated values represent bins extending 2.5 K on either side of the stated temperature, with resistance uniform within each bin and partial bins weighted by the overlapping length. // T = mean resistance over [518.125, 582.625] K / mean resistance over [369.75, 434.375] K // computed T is 1.12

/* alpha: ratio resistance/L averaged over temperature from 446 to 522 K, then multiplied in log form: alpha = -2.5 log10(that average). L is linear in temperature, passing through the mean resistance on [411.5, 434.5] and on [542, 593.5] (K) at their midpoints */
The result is 0.10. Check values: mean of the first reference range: 24.9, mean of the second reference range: 32.2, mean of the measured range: 25.6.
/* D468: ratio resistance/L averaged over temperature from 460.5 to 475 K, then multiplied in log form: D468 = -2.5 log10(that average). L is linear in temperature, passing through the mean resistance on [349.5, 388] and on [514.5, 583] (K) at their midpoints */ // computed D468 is 0.22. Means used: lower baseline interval 29.6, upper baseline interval 30.2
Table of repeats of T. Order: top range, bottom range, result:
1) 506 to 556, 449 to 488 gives 1.18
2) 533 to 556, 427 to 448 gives 1.19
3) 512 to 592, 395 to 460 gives 1.24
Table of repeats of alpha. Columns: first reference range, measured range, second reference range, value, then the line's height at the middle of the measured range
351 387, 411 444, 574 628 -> 0.25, 31.1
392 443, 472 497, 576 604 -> 0.14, 29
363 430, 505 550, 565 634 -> 0.15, 32.5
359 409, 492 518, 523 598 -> 0.13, 30.5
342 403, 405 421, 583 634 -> 0.21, 30.4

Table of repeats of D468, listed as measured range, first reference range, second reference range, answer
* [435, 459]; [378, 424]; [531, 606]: 0.19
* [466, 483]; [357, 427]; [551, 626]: 0.25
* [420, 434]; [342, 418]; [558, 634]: 0.21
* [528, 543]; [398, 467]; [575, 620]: 0.15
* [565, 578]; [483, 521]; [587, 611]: 0.05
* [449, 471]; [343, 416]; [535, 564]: 0.23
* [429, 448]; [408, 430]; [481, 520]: 0.05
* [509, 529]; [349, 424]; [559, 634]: 0.13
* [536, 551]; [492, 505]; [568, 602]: 0.05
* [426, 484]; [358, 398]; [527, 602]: 0.26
